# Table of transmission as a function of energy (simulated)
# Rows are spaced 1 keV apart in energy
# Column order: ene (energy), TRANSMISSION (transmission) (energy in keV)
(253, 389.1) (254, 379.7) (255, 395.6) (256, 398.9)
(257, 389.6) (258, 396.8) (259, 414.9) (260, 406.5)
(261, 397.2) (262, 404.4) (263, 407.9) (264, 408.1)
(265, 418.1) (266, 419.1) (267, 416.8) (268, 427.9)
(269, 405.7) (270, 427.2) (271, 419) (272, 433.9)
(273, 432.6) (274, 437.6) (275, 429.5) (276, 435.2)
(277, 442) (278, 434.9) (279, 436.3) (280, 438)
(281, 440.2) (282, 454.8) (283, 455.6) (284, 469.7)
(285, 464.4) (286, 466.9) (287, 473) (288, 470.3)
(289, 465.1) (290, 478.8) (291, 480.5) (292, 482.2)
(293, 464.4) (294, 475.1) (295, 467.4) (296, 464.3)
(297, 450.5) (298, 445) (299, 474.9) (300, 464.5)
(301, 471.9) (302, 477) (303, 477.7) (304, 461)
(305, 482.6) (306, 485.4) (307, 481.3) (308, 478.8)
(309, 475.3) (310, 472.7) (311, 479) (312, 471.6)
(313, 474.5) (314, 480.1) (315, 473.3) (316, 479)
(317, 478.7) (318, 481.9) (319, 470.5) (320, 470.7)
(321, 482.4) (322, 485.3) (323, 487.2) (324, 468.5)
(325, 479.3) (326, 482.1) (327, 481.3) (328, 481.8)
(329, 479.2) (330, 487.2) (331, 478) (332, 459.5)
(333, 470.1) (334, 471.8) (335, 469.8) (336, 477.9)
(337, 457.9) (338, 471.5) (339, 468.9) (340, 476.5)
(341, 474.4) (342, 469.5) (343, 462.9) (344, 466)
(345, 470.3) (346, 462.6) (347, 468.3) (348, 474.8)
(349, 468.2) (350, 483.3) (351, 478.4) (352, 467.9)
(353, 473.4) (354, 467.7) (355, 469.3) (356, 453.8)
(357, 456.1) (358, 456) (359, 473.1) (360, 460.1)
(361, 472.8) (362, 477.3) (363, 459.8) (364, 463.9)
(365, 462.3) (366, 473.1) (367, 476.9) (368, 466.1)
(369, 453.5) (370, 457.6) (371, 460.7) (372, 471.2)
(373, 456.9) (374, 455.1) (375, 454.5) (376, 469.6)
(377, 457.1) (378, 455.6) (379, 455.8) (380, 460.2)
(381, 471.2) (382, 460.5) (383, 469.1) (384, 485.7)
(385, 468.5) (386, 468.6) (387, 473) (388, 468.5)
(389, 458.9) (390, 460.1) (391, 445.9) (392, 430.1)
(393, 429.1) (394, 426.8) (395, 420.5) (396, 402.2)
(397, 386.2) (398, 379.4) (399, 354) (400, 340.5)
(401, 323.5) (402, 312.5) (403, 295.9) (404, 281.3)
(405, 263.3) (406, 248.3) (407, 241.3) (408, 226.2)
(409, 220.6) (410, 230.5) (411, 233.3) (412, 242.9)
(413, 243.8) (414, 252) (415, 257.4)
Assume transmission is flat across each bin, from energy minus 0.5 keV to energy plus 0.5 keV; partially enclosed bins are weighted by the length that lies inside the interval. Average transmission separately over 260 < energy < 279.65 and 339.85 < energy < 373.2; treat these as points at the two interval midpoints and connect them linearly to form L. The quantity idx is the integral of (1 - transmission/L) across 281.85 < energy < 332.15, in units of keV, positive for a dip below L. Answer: -3.6 keV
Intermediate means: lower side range 423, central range 474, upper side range 467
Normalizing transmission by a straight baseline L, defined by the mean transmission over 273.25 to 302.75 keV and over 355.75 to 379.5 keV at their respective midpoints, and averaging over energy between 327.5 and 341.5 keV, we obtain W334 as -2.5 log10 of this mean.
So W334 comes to -0.03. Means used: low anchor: 459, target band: 473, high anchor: 463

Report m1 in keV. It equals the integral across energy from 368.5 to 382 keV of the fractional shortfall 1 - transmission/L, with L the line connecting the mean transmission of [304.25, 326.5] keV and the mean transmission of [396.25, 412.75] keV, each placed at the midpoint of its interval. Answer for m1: -4.3 keV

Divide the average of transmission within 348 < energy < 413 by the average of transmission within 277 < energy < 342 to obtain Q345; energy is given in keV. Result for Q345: 0.88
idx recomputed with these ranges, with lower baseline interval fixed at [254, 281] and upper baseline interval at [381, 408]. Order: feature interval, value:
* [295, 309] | -2.0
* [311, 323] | -2.1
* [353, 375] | -3.7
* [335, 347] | -2.0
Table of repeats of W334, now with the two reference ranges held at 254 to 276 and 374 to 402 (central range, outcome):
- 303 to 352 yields -0.123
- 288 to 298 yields -0.124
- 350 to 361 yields -0.092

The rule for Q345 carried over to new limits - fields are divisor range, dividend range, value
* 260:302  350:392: 1.04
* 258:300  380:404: 0.94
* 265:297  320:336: 1.07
